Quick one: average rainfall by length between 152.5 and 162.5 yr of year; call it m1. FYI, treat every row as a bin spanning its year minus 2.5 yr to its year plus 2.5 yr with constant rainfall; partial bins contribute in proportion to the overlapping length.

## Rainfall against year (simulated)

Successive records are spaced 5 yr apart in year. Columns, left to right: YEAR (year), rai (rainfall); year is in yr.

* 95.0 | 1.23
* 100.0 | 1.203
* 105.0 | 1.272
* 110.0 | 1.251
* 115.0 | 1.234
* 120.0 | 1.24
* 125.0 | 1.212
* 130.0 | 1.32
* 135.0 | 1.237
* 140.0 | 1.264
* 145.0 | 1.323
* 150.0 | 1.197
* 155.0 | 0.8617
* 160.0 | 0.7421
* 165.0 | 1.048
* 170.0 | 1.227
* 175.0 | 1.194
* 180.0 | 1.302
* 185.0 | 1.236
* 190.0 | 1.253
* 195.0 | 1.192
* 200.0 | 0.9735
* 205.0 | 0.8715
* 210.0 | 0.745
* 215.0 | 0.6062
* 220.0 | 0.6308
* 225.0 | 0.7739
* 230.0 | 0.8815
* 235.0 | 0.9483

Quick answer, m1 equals 0.802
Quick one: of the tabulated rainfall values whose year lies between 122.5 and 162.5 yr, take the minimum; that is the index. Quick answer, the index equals 0.7421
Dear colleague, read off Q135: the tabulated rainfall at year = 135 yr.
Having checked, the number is 1.237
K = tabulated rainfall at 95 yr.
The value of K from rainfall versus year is 1.23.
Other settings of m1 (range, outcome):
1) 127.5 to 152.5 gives 1.27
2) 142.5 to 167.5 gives 1.03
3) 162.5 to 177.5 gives 1.16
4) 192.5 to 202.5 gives 1.08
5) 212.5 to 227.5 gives 0.67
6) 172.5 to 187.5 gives 1.24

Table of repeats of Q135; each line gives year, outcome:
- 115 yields 1.234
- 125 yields 1.212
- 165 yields 1.048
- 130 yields 1.32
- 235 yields 0.9483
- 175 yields 1.194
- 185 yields 1.236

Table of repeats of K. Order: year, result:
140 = 1.264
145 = 1.323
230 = 0.8815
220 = 0.6308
